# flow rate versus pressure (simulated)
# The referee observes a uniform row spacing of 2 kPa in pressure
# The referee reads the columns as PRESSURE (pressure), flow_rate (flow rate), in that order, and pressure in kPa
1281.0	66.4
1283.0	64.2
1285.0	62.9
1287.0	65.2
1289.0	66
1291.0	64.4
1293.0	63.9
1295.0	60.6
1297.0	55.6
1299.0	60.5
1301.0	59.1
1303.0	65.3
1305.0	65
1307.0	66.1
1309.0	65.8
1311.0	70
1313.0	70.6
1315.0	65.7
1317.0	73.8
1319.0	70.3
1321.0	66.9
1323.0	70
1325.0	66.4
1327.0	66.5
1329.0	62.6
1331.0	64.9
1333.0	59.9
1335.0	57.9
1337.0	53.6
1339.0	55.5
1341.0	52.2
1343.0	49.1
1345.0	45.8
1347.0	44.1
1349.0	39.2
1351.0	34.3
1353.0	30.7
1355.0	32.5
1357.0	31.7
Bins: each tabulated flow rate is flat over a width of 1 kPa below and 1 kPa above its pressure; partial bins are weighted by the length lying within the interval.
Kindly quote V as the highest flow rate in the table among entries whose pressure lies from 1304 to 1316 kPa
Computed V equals 70.6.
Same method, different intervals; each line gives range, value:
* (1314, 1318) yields 73.8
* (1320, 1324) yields 70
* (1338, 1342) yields 55.5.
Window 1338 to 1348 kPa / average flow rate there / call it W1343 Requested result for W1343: 49.3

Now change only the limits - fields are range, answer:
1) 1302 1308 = 65.5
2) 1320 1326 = 67.8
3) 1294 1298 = 58.1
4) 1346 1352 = 39.2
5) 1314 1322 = 69.2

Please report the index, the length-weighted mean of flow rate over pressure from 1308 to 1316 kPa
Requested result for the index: 68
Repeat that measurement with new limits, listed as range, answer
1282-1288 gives 64.1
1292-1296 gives 62.2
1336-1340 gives 54.5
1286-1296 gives 64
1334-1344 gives 53.7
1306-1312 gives 67.3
